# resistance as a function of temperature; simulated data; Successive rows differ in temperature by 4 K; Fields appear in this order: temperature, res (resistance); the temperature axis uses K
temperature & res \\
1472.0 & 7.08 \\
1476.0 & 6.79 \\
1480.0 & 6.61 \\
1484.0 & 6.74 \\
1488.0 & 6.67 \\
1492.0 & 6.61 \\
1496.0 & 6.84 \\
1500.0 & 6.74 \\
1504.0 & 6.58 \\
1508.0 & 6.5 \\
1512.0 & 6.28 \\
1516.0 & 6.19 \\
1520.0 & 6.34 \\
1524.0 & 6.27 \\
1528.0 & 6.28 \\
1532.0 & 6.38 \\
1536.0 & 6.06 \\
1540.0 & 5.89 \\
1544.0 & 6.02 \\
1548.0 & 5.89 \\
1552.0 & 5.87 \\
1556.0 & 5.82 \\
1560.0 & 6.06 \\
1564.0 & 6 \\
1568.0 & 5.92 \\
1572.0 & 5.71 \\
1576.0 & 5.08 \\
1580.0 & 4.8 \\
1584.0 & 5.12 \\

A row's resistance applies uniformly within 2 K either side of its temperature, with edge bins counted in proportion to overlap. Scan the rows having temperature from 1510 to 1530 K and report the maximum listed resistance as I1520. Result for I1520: 6.34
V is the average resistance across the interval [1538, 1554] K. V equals 5.92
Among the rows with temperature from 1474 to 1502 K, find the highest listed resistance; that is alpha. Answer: 6.84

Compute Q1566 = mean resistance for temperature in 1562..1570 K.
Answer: 5.96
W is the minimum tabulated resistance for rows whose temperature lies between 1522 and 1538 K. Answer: 6.06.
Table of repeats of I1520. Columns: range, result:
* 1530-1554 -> 6.38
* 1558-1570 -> 6.06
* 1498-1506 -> 6.74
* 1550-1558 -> 5.87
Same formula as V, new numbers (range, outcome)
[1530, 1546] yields 6.09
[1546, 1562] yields 5.91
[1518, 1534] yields 6.32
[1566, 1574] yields 5.81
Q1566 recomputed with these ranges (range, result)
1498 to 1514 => 6.53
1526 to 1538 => 6.24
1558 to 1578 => 5.75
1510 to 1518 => 6.24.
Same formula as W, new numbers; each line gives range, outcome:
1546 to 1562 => 5.82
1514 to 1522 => 6.19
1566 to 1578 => 5.08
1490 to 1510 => 6.5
